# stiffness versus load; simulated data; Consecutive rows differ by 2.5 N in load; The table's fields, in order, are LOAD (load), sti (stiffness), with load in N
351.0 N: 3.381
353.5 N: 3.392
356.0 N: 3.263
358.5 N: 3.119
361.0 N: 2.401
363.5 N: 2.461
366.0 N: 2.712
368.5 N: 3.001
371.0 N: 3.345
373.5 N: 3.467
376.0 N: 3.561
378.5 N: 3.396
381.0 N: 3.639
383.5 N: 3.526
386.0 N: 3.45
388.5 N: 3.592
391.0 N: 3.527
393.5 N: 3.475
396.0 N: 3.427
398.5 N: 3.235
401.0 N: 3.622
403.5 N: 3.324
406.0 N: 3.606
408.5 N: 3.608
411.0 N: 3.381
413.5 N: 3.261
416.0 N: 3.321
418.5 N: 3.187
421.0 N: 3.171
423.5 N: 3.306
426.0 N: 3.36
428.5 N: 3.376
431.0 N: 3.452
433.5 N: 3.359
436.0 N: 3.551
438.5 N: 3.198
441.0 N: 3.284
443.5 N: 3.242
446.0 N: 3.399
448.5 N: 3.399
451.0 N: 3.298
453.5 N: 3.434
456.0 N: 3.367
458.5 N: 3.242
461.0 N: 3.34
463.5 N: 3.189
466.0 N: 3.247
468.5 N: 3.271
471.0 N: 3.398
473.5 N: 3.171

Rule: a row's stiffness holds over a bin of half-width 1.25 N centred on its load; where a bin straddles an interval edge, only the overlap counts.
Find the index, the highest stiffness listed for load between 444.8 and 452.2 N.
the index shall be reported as 3.399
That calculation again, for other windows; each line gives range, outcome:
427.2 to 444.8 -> 3.551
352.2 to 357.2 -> 3.392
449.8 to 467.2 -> 3.434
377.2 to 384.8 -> 3.639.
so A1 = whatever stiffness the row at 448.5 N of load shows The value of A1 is 3.399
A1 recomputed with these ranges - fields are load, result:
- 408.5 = 3.608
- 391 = 3.527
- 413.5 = 3.261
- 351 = 3.381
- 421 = 3.171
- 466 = 3.247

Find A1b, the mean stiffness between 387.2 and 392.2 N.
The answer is 3.56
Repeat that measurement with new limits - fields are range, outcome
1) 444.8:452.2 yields 3.37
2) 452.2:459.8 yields 3.35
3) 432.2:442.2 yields 3.35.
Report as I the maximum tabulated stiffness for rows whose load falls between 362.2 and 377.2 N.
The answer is 3.561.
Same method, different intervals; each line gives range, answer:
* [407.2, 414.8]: 3.608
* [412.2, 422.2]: 3.321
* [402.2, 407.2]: 3.606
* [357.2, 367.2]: 3.119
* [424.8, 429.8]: 3.376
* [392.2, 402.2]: 3.622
